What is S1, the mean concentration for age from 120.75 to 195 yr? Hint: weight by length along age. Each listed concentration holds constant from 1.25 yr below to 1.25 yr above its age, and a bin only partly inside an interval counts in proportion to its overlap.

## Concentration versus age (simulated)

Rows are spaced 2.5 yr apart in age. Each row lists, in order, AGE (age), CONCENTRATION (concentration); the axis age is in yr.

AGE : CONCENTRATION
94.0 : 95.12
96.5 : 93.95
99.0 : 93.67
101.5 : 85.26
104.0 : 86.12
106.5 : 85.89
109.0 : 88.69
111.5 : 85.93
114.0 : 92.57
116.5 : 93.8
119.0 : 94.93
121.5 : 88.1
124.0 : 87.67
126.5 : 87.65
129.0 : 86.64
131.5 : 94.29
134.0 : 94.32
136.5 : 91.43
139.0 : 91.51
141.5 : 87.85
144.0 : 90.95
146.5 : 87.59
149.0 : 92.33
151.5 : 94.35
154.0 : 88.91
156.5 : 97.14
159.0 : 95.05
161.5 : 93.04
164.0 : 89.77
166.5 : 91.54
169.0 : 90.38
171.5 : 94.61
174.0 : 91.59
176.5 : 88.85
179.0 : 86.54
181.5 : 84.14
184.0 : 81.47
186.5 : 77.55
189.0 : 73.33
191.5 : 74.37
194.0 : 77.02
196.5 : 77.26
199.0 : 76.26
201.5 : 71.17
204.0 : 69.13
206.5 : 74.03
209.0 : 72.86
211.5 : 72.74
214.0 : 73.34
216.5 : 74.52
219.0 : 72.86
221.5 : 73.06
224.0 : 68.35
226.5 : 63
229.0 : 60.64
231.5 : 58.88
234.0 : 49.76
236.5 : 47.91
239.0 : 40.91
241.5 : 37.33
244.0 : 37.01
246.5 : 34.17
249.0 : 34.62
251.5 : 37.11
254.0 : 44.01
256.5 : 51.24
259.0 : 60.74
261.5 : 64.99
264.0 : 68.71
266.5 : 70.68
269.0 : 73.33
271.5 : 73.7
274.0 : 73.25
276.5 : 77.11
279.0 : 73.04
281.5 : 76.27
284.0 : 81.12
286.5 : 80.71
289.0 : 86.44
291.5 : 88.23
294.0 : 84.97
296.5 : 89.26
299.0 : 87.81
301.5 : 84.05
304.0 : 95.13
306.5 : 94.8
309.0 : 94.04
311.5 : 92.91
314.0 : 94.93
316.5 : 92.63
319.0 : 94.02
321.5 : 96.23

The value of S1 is 88.4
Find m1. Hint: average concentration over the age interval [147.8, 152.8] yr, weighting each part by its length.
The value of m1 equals 93.3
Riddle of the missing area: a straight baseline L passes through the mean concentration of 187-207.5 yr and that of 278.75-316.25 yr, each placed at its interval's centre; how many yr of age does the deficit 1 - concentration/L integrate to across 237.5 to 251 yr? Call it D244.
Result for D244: 7.3 yr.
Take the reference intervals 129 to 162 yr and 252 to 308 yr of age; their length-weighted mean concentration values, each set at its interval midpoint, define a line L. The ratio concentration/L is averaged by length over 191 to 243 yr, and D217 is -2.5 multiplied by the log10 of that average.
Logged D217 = 0.26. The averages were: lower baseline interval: 92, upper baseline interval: 75.9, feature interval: 65.7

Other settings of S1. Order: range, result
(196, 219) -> 73.3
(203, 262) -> 57.1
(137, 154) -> 90.7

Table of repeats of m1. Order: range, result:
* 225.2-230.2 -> 61.9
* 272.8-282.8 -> 75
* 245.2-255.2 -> 37.4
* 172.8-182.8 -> 87.7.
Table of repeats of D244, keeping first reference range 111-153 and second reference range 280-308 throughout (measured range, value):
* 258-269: 2.5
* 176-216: 5.6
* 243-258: 8.1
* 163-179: -0.2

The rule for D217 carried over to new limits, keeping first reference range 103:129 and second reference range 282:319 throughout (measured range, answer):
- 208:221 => 0.211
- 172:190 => 0.064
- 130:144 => -0.032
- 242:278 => 0.486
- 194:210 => 0.204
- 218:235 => 0.360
